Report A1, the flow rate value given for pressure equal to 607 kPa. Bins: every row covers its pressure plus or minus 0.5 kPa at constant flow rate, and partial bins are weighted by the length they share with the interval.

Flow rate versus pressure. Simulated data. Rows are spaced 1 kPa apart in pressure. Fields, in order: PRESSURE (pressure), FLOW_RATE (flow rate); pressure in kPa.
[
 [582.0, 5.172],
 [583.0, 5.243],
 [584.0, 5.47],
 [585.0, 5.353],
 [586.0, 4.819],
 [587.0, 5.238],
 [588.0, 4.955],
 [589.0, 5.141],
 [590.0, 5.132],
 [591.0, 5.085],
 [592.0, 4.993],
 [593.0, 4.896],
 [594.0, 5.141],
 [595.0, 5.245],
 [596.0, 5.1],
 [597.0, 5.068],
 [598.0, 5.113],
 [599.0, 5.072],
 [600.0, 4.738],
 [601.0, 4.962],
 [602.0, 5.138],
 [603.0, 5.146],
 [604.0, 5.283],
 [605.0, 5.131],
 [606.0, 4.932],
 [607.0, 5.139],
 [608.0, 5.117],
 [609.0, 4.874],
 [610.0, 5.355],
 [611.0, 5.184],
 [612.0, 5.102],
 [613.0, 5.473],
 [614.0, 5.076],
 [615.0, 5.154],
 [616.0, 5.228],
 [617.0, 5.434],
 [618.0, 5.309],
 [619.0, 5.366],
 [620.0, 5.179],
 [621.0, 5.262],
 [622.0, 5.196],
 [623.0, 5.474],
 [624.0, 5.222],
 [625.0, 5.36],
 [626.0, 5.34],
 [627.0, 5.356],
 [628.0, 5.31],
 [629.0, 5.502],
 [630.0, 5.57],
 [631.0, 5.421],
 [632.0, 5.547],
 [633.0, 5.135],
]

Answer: 5.139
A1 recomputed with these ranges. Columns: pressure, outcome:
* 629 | 5.502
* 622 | 5.196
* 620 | 5.179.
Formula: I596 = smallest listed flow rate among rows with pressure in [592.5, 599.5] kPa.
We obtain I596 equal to 4.896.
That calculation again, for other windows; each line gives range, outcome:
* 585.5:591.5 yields 4.819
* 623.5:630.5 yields 5.222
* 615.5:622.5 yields 5.179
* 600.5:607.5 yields 4.932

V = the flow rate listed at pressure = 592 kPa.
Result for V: 4.993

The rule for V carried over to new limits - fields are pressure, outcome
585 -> 5.353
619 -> 5.366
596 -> 5.1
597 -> 5.068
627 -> 5.356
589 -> 5.141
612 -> 5.102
